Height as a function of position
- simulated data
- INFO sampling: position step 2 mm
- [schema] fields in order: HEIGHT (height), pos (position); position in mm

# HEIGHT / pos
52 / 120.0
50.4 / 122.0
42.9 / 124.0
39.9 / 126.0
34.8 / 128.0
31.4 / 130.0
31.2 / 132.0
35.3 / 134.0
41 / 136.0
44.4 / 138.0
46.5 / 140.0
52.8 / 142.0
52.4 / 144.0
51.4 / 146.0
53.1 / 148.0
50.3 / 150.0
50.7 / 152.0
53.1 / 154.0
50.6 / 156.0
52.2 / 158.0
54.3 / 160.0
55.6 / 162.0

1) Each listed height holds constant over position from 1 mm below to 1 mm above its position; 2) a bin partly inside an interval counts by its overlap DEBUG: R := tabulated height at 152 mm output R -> 50.7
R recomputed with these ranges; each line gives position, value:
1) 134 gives 35.3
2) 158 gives 52.2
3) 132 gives 31.2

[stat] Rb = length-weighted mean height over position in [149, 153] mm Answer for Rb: 50.5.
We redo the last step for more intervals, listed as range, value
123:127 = 41.4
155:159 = 51.4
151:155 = 51.9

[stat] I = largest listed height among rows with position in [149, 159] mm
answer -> 53.1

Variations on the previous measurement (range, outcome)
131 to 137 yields 41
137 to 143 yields 52.8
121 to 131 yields 50.4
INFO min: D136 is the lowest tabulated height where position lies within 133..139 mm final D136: 35.3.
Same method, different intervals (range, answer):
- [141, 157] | 50.3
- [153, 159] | 50.6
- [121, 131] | 31.4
